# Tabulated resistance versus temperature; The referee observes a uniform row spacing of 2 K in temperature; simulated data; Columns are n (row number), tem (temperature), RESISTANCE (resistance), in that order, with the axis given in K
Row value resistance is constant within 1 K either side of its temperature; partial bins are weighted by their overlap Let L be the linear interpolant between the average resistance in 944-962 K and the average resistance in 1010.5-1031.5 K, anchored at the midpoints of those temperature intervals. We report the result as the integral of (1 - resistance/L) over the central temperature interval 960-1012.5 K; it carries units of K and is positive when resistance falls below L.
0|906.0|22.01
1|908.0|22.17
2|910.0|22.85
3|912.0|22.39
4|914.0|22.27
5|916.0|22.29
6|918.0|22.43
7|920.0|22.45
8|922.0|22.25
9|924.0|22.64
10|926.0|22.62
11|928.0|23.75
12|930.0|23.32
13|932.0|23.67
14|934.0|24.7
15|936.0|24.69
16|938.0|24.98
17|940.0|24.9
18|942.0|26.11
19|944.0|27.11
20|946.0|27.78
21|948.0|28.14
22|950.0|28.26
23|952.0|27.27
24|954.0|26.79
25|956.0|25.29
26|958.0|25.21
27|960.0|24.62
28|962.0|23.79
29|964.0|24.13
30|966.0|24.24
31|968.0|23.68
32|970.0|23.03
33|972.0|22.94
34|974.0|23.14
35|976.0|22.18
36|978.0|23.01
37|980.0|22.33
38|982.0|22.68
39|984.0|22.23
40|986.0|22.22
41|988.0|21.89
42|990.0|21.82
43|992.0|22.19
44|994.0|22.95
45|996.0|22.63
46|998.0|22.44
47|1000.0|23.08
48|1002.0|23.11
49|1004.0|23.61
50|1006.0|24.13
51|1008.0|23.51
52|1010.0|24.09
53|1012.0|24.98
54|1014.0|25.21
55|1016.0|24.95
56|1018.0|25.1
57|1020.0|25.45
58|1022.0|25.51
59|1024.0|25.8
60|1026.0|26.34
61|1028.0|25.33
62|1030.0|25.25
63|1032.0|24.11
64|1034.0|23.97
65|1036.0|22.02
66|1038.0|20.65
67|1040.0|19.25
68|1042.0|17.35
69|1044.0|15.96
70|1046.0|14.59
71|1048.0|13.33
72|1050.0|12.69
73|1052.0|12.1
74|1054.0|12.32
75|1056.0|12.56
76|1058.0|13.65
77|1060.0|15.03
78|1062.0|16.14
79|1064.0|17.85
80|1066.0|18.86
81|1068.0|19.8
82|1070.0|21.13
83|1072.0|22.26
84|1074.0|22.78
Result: 5.8 K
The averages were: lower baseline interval 26.5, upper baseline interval 25.3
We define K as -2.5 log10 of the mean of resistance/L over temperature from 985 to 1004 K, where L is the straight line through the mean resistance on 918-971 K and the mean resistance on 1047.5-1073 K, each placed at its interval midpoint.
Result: -0.08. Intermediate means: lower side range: 24.8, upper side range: 16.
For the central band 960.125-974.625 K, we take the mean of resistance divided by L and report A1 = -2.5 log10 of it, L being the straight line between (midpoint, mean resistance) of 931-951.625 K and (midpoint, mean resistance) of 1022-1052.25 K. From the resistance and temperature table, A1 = 0.04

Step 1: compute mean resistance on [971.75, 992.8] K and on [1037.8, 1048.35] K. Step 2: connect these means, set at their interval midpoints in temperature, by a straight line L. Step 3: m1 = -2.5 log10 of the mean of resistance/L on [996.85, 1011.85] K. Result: -0.16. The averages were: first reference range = 22.4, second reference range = 16.8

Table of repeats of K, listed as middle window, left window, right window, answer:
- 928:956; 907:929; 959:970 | -0.113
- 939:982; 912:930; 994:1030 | -0.068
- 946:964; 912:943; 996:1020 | -0.108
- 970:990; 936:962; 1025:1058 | 0.052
